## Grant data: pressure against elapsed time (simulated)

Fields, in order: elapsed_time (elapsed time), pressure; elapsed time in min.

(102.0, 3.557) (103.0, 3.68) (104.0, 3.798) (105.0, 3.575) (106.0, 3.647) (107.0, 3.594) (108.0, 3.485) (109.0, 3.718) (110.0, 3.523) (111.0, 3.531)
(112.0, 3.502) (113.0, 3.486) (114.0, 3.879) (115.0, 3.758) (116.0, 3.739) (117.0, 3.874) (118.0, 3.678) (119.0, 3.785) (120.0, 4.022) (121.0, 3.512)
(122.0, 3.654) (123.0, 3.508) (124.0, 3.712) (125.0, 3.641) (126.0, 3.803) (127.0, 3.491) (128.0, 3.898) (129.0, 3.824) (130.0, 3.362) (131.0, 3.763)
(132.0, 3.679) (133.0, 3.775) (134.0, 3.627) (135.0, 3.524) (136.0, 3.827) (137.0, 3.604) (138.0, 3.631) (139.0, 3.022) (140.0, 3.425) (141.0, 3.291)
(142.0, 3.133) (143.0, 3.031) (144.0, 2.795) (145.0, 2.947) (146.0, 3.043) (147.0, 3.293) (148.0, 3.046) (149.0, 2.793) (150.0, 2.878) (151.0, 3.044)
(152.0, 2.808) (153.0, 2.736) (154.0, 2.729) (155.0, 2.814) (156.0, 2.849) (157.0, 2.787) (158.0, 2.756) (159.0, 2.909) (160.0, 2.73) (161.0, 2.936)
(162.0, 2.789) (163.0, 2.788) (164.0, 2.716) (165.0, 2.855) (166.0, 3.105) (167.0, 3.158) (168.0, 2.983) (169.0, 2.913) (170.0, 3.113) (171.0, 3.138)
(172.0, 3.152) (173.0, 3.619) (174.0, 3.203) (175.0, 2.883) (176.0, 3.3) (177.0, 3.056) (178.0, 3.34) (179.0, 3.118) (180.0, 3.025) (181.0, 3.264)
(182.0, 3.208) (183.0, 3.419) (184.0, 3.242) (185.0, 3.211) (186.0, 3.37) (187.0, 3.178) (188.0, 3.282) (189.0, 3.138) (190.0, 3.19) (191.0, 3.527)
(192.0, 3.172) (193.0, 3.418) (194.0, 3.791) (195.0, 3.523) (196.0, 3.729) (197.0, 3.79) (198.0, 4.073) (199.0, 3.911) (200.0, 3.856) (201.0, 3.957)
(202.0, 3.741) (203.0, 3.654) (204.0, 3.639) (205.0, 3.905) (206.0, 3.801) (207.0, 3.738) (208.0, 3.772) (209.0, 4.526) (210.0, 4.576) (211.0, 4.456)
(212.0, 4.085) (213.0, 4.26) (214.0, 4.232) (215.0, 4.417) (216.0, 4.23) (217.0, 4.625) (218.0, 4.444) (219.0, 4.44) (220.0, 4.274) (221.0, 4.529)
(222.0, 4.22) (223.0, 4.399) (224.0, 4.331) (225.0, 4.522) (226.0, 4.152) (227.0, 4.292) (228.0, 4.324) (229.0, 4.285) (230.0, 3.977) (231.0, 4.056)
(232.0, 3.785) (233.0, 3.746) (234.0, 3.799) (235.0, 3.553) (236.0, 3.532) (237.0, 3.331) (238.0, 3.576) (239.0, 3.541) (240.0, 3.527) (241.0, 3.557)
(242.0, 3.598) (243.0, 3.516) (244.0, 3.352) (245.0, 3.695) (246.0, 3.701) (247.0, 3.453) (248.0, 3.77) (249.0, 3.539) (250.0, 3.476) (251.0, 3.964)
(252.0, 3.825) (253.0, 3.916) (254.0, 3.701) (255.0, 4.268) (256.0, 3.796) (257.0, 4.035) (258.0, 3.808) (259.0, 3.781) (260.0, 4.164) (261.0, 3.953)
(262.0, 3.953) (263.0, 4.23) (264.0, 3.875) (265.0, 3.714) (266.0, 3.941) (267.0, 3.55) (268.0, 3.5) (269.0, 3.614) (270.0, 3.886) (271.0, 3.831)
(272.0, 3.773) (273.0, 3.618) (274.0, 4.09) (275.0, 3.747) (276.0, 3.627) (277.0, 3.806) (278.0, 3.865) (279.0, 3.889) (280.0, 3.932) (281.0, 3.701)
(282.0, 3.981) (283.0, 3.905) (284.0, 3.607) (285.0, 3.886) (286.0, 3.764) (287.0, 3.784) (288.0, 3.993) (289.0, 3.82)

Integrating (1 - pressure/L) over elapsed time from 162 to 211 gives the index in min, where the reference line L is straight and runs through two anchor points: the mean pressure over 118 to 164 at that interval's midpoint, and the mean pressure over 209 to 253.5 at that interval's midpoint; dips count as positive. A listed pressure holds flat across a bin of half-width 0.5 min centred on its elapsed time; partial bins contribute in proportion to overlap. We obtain 2.9 min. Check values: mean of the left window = 3.27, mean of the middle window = 3.42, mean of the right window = 3.98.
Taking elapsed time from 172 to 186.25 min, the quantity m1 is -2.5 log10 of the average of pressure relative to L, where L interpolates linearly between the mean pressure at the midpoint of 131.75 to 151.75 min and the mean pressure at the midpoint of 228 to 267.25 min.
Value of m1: 0.07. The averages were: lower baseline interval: 3.26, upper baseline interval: 3.77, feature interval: 3.23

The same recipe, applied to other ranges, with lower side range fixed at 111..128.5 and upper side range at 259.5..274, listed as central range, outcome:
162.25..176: 0.22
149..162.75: 0.30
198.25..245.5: -0.06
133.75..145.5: 0.12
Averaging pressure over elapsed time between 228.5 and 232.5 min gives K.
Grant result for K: 4.03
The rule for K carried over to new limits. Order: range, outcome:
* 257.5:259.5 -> 3.79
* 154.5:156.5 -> 2.83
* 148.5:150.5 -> 2.84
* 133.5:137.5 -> 3.65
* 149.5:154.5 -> 2.84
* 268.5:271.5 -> 3.78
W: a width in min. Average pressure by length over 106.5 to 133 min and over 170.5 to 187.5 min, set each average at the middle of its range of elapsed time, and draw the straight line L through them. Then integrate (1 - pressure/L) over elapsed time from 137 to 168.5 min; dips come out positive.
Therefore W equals 4.1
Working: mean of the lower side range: 3.67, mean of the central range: 2.97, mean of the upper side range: 3.22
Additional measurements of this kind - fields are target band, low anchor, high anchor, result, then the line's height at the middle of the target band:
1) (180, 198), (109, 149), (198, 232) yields 2.6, 3.97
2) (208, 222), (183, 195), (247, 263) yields -3.3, 3.54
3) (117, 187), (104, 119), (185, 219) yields 9.4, 3.74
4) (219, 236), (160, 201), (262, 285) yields -2.9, 3.54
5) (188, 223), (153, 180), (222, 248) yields -4.9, 3.47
